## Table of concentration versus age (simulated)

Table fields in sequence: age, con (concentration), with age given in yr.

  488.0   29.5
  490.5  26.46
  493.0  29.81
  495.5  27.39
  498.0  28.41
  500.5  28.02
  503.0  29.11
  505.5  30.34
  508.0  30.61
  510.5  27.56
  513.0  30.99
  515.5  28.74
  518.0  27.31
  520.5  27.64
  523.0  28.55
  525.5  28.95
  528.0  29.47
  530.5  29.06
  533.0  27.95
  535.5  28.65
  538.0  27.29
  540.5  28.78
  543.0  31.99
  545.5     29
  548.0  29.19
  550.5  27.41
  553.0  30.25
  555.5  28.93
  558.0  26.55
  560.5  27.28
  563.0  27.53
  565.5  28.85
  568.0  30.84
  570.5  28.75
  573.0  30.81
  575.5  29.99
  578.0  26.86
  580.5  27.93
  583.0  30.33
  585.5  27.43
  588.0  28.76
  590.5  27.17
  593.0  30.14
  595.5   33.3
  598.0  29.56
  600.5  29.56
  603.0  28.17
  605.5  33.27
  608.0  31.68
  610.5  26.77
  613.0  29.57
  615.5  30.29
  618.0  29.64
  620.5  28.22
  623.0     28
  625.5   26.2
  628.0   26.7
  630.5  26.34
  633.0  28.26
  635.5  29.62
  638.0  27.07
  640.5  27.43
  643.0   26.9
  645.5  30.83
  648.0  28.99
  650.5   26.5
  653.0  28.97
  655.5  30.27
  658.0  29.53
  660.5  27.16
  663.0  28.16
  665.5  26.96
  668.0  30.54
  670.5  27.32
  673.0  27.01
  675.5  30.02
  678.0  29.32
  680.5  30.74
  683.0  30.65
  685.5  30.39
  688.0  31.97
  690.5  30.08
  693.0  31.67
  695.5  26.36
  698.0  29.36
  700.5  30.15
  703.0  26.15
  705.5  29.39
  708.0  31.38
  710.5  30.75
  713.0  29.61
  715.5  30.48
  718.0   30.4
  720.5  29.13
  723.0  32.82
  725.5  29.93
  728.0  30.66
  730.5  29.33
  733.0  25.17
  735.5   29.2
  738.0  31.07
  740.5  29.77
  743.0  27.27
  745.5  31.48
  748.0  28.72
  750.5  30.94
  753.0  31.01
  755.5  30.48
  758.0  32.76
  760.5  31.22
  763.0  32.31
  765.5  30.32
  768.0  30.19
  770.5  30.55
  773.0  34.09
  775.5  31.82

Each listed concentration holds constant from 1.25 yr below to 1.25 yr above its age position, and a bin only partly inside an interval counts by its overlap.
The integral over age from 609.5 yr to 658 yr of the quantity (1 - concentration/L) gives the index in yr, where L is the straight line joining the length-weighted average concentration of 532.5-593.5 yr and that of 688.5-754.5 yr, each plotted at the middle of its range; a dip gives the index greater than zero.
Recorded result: 1.5 yr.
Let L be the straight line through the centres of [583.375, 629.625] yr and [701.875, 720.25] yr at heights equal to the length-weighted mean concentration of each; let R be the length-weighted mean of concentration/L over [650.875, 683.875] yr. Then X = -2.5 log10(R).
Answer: 0.022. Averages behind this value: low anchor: 29.1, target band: 28.9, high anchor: 29.7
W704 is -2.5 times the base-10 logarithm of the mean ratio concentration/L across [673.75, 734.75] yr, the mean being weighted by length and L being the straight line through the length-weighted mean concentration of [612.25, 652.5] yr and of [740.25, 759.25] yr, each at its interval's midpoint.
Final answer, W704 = -0.01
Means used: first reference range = 28.2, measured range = 29.8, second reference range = 30.3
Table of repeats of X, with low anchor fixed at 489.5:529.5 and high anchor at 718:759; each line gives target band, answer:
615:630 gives 0.05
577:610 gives -0.01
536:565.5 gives 0.01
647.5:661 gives 0.03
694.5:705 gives 0.06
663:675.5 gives 0.05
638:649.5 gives 0.04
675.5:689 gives -0.03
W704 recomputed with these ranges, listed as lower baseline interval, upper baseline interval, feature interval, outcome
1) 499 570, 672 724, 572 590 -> 0.013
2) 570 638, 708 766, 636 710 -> 0.022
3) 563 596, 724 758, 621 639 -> 0.071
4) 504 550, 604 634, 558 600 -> -0.007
